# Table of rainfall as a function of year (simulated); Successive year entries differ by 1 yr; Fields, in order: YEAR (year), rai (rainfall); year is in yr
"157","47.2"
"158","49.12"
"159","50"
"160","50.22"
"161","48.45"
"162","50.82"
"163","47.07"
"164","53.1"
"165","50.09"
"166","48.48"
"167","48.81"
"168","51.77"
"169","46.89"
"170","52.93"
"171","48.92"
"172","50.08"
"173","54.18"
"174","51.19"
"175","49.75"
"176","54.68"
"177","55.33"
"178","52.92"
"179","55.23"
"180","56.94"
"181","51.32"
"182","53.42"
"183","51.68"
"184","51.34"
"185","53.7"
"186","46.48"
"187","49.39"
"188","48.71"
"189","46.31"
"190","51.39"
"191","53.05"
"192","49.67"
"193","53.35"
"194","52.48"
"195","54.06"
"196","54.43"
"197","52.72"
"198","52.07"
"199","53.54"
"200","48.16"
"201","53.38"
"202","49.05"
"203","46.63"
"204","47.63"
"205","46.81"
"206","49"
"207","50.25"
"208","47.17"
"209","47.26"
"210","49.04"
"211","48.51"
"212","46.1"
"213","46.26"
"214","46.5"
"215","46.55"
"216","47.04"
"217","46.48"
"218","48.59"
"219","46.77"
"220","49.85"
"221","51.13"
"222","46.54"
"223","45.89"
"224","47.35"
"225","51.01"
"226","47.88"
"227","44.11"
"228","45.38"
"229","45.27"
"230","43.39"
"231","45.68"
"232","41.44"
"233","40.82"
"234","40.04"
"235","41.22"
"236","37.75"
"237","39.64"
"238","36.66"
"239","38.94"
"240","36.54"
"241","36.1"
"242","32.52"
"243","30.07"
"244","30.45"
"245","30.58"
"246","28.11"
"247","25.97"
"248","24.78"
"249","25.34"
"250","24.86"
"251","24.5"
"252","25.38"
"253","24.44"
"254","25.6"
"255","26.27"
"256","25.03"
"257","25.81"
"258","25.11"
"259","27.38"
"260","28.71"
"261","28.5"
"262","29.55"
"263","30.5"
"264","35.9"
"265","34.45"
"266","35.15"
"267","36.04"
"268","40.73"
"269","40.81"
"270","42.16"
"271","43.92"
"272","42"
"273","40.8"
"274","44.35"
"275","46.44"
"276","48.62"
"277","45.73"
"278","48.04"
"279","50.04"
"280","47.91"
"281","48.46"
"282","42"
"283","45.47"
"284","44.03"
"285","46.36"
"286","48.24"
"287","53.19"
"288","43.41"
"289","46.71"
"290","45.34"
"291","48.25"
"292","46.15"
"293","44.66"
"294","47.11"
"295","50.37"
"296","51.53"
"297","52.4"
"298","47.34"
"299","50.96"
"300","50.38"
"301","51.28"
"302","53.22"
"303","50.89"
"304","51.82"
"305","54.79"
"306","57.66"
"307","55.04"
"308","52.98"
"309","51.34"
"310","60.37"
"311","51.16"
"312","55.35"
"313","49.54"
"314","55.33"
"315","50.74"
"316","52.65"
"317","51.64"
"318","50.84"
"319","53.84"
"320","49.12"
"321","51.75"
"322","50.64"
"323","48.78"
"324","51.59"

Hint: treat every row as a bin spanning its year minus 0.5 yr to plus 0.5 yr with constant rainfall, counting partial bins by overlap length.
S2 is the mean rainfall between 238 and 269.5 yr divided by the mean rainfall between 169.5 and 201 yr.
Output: 0.58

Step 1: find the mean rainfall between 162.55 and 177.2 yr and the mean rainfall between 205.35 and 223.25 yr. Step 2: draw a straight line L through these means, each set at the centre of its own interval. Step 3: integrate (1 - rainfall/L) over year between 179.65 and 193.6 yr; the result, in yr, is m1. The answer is -0.4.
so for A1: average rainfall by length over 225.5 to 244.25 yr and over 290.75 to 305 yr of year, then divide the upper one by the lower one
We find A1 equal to 1.25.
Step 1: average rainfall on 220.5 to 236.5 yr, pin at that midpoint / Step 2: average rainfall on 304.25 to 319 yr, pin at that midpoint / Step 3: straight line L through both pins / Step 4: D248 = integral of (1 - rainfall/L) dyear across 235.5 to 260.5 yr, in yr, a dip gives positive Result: 9.2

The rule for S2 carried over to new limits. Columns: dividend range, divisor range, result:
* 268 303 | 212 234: 1.02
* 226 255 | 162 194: 0.67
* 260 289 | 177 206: 0.82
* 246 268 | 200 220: 0.59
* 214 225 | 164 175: 0.95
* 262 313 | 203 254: 1.15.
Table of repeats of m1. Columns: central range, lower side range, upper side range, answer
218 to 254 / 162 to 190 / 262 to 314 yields 8.2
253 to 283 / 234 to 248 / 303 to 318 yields 3.3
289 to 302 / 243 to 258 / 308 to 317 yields -0.9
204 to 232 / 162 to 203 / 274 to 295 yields 1.5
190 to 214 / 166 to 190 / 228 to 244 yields -1.9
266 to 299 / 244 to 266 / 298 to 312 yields -3.5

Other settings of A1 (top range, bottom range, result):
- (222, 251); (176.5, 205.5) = 0.73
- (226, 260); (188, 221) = 0.67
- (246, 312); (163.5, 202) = 0.81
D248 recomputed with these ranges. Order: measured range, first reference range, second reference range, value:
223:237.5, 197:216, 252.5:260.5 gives -2.21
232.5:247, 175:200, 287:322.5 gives 4.58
